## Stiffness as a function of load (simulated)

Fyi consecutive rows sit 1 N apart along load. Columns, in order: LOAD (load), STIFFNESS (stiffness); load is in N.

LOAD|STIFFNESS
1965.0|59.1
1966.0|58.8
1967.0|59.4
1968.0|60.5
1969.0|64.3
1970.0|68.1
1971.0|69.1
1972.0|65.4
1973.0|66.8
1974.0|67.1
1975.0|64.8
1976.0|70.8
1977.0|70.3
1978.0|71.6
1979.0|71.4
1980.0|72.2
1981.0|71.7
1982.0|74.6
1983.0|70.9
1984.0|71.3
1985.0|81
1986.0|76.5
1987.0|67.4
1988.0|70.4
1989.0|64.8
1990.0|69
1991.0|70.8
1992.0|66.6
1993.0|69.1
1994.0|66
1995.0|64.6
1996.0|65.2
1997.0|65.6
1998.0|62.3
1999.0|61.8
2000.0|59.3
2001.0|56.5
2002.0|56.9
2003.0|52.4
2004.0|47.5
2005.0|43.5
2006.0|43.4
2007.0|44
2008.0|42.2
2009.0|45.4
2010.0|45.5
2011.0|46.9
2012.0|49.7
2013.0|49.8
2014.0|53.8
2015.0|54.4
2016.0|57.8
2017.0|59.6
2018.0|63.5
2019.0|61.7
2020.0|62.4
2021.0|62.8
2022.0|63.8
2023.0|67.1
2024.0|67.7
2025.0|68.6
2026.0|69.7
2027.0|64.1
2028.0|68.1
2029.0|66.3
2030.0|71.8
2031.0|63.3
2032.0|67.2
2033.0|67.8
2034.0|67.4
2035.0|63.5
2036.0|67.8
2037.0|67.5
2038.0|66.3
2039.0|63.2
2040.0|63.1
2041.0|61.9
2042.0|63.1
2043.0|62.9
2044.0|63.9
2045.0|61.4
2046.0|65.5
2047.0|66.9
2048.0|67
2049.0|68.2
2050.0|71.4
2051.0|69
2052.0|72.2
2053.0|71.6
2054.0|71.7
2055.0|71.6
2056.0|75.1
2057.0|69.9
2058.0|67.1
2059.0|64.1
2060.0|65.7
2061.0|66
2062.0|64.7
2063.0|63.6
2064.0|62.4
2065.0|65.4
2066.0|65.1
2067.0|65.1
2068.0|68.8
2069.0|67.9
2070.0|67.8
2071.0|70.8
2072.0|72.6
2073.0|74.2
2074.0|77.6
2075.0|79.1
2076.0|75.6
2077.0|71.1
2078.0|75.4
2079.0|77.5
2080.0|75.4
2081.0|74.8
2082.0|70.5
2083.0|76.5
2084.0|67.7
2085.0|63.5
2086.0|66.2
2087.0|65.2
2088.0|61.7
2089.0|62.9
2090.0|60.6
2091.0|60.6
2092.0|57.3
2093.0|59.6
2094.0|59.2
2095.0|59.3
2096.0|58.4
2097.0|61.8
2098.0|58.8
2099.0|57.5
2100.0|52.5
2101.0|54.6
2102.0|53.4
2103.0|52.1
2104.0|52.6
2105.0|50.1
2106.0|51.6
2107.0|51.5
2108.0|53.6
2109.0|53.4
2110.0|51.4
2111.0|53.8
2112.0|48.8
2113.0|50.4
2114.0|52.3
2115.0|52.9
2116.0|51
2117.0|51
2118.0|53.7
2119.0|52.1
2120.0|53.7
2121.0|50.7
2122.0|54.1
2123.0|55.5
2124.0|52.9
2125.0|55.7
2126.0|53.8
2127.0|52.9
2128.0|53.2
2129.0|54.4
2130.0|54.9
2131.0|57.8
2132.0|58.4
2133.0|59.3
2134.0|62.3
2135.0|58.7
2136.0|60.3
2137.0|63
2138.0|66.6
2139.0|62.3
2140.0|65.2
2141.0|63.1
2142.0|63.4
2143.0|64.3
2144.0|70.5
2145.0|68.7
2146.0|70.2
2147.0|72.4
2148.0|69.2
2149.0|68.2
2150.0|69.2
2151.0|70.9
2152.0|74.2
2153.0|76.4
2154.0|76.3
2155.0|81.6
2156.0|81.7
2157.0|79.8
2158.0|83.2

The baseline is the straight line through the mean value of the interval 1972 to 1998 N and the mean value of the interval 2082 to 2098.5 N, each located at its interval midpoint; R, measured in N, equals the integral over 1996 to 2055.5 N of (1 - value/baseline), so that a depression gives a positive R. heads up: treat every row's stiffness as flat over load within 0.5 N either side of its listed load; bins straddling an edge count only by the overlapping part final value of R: 4.7 N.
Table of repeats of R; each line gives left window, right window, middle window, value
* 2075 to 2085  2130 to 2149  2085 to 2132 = 9.31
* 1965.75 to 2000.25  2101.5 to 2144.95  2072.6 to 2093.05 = -3.41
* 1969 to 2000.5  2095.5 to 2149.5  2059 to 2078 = -2.29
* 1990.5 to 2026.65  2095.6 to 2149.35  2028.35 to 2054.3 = -3.94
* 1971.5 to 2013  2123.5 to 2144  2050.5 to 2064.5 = -1.65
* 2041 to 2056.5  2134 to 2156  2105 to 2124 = 4.46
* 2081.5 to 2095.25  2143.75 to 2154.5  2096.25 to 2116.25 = 3.84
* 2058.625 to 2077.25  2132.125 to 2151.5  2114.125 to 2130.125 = 3.18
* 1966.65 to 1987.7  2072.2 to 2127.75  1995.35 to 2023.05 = 4.89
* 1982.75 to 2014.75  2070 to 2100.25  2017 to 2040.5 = -1.44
